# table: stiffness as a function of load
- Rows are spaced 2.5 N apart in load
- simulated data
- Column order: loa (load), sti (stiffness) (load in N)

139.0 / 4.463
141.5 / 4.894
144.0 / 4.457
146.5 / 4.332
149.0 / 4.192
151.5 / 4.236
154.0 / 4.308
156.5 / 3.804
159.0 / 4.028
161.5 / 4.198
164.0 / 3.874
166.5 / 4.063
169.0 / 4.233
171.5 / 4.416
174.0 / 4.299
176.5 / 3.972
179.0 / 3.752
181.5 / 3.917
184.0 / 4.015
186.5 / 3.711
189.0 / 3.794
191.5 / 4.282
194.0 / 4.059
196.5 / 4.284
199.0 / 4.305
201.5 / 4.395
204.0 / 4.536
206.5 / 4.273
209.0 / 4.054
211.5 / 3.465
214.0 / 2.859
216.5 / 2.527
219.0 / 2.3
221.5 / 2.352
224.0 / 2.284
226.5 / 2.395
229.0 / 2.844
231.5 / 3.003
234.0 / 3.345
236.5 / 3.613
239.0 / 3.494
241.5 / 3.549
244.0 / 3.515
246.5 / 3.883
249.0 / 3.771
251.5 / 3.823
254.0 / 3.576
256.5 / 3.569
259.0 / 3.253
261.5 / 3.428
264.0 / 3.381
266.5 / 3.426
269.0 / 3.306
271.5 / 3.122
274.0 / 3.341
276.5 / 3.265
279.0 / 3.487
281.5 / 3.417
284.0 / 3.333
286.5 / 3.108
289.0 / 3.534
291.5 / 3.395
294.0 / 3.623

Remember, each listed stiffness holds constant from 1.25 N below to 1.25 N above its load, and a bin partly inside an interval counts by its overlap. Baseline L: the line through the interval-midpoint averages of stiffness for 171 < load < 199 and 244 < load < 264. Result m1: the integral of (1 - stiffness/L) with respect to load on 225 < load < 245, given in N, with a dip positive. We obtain 2.7 N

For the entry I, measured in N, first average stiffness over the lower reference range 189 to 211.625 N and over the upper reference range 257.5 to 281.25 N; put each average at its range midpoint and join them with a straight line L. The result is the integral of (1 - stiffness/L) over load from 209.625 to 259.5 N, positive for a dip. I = 7.5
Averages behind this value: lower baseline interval 4.2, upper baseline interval 3.34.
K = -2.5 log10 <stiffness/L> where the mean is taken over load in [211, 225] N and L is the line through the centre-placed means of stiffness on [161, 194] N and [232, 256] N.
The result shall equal 0.41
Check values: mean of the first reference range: 4.04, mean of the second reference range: 3.6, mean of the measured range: 2.59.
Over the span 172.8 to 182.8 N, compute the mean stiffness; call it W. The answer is 3.98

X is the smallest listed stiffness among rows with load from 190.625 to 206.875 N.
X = 4.059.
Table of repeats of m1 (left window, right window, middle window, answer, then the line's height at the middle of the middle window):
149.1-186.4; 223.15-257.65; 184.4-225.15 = 1.24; 3.7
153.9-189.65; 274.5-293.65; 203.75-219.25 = 1.49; 3.79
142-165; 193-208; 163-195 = 1.67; 4.25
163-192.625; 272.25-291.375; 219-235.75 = 4.52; 3.71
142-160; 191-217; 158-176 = -0.06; 4.14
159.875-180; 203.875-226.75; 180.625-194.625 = -1.01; 3.7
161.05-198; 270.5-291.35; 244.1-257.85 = -0.61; 3.55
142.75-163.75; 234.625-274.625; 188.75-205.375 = -1.62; 3.89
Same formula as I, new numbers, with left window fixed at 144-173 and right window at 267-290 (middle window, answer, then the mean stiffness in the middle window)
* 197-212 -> -1.4 N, 4.21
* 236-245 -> 0.1 N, 3.54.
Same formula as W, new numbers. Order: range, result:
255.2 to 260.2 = 3.41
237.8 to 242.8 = 3.52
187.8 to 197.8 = 4.11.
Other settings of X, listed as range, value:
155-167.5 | 3.804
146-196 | 3.711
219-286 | 2.284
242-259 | 3.253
